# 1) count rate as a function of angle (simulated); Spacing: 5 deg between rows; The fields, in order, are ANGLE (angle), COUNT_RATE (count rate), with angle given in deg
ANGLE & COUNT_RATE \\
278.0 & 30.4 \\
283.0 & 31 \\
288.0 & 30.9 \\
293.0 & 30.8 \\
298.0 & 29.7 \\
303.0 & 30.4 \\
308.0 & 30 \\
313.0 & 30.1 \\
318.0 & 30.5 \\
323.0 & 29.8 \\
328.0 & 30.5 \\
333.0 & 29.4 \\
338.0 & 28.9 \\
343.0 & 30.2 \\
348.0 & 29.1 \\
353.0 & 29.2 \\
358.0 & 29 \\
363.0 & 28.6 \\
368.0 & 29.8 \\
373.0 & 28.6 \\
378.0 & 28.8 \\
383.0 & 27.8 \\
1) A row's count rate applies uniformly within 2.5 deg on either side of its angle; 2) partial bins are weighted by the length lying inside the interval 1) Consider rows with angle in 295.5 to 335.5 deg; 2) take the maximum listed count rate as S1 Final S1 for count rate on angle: 30.5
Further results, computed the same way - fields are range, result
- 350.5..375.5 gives 29.8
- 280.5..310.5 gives 31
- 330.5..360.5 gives 30.2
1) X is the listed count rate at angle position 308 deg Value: 30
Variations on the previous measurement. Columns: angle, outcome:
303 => 30.4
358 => 29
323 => 29.8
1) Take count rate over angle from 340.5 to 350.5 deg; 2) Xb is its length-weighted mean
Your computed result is 29.6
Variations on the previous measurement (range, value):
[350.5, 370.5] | 29.1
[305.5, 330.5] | 30.2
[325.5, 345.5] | 29.8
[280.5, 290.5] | 30.9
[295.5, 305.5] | 30.1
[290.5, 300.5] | 30.2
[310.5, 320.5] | 30.3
